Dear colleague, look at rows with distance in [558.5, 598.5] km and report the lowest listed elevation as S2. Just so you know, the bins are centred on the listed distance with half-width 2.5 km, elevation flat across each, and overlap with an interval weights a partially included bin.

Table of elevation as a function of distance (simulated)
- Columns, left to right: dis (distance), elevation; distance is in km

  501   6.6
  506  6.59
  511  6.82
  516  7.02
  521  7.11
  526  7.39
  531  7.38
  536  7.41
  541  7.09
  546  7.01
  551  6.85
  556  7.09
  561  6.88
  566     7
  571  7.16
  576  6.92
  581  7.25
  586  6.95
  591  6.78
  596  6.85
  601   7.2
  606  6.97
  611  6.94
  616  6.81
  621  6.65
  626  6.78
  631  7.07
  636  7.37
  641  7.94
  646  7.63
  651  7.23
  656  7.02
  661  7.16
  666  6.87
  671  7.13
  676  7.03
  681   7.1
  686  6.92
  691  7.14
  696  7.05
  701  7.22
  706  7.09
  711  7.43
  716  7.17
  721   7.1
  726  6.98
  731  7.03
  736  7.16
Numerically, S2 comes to 6.78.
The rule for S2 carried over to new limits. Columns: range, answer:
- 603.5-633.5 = 6.65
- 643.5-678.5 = 6.87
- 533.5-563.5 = 6.85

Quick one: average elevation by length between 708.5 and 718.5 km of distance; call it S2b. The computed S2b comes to 7.3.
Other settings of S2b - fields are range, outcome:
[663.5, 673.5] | 7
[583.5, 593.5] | 6.87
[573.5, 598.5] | 6.95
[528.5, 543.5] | 7.29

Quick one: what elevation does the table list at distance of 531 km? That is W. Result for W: 7.38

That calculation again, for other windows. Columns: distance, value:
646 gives 7.63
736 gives 7.16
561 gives 6.88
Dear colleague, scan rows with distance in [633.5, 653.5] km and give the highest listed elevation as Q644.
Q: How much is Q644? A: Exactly 7.94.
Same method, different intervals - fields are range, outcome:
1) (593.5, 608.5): 7.2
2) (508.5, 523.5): 7.11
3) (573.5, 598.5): 7.25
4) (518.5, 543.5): 7.41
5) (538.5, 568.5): 7.09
